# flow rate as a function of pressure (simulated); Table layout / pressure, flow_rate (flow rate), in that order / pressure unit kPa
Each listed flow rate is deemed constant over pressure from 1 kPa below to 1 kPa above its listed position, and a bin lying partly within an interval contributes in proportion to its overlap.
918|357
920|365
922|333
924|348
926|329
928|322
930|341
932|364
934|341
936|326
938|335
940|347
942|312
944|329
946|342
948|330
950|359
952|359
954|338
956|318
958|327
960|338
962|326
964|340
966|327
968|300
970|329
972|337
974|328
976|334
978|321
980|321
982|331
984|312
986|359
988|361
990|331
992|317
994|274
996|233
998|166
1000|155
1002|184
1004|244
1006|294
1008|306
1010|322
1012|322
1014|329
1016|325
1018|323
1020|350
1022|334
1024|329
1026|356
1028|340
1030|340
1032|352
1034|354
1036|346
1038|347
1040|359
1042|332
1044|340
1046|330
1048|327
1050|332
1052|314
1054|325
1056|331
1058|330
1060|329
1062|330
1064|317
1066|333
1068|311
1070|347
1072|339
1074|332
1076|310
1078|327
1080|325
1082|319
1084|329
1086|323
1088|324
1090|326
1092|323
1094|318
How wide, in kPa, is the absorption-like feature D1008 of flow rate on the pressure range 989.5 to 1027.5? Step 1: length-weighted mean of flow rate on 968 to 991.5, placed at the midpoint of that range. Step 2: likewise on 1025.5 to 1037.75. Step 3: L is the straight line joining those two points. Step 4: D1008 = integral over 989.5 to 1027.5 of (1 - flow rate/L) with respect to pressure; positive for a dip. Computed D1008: 5.74 kPa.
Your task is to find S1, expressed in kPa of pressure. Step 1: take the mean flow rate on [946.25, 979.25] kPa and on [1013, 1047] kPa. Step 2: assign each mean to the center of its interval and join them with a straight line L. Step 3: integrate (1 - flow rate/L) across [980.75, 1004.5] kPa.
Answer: 4.4 kPa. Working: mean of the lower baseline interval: 332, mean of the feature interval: 273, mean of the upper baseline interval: 340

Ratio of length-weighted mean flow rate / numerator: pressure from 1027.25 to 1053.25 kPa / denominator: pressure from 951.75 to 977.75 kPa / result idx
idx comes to 1.03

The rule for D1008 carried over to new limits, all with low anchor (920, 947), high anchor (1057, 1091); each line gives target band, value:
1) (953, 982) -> 0.6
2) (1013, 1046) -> -1.1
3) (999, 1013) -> 3.0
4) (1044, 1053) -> 0.0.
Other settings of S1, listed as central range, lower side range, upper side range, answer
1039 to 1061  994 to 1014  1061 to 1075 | -1.71 kPa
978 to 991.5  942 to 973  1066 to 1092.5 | -0.12 kPa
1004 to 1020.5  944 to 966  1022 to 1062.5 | 1.04 kPa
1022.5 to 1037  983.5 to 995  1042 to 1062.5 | -0.75 kPa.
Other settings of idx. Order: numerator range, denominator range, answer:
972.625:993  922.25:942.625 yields 0.98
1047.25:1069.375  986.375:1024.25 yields 1.12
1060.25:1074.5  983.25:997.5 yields 1.07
